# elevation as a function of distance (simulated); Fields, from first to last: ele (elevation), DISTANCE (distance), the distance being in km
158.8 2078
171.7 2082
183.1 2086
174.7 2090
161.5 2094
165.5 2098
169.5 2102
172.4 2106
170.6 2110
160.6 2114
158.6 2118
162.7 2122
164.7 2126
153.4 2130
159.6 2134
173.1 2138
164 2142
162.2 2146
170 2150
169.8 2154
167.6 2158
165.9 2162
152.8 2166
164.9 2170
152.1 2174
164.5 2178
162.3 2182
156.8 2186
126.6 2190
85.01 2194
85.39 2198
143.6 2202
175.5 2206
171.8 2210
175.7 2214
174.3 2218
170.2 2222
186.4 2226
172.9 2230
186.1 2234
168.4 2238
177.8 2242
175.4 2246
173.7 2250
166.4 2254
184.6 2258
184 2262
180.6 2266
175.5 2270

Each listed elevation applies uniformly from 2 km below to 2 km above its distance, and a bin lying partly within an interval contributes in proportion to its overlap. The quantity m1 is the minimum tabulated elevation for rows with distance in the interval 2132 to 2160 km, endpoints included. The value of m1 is 159.6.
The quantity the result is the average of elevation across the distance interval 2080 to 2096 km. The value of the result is 173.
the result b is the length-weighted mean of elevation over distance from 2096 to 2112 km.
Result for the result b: 170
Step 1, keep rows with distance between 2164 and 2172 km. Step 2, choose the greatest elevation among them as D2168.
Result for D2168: 164.9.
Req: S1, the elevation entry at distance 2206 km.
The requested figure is 175.5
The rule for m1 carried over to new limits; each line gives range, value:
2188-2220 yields 85.01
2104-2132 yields 153.4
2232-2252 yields 168.4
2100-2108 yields 169.5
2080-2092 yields 171.7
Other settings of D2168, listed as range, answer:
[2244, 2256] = 175.4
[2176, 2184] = 164.5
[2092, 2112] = 172.4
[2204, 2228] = 186.4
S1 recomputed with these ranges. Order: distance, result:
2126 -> 164.7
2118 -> 158.6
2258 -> 184.6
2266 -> 180.6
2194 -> 85.01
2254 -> 166.4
